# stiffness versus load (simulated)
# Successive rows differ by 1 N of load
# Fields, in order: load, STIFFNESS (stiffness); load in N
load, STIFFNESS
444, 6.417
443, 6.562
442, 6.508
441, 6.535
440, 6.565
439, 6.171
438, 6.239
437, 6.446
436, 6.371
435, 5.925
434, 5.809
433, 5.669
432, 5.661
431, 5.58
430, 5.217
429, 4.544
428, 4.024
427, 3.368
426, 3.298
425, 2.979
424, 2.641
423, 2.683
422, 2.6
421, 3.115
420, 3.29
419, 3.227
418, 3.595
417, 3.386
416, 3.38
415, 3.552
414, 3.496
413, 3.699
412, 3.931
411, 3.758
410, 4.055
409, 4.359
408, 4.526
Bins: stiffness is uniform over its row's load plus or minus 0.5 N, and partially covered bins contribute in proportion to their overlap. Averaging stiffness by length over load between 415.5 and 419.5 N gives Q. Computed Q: 3.4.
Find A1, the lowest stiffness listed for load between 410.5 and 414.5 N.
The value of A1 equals 3.496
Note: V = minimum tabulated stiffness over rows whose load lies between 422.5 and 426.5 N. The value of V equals 2.641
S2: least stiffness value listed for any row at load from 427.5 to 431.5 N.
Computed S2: 4.024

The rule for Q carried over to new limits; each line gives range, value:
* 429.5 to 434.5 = 5.59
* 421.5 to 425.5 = 2.73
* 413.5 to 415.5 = 3.52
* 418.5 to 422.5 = 3.06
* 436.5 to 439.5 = 6.29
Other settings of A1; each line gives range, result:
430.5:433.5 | 5.58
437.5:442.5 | 6.171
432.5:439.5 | 5.669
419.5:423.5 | 2.6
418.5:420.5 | 3.227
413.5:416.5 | 3.38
